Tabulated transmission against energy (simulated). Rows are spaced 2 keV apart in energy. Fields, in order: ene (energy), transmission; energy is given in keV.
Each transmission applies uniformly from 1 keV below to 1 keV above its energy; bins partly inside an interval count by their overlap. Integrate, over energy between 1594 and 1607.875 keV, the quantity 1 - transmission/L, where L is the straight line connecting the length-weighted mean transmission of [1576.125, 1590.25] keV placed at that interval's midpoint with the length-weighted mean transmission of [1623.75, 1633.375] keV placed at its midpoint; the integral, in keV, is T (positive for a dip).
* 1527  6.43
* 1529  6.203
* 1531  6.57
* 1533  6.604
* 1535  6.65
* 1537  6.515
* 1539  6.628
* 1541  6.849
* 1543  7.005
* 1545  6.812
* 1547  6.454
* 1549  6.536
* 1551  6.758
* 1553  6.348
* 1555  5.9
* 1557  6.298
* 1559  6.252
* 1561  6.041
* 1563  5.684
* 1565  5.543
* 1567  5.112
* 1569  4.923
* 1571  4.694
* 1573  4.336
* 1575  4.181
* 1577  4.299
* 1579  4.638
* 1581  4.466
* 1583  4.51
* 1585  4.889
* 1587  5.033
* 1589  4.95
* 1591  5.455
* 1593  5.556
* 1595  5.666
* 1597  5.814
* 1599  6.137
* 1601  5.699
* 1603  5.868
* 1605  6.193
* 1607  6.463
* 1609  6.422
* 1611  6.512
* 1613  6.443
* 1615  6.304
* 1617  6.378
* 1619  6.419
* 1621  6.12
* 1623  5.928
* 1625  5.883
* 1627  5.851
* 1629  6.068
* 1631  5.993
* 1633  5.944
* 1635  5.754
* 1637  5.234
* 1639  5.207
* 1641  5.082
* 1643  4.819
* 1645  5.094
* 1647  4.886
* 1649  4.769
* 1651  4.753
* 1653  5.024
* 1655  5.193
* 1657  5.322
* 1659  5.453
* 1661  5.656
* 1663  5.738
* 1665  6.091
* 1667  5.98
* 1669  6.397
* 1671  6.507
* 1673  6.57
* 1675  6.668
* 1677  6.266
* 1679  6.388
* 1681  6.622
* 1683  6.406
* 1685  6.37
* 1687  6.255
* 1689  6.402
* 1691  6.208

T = -2.1 keV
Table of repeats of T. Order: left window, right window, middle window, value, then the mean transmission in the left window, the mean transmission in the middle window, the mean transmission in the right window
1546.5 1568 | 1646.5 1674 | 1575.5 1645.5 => 2.5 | 6.08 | 5.62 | 5.61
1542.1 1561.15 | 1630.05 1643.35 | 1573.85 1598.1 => 4.4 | 6.46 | 4.96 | 5.46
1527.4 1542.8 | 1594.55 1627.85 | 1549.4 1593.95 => 7.6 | 6.59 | 5.28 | 6.13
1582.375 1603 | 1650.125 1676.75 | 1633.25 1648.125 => 1.3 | 5.41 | 5.19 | 5.81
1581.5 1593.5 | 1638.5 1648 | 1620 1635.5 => -2.9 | 5.02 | 5.95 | 5.01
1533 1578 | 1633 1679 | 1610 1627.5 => -1.5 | 5.92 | 6.21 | 5.59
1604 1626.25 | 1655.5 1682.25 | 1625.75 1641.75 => 1.5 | 6.27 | 5.65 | 6.11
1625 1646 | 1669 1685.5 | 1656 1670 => 0.8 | 5.52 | 5.81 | 6.47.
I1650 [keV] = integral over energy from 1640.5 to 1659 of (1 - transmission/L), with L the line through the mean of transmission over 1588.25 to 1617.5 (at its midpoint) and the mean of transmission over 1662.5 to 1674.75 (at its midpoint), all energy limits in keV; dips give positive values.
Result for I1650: 3.5 keV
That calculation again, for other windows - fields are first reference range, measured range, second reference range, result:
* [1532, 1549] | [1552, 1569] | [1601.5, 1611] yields 1.84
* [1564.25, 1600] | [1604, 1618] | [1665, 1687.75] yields -2.47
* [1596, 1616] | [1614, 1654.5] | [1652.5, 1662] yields 1.15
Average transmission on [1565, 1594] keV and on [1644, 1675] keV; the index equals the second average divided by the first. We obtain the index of 1.16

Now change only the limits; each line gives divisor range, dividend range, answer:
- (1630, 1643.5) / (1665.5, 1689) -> 1.17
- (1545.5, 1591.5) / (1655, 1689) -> 1.14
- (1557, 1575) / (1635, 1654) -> 0.95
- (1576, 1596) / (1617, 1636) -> 1.22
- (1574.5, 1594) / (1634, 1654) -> 1.05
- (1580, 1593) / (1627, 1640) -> 1.16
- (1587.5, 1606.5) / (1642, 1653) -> 0.85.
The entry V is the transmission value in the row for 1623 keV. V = 5.928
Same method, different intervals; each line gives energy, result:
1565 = 5.543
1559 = 6.252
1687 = 6.255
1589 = 4.95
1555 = 5.9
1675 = 6.668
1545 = 6.812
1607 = 6.463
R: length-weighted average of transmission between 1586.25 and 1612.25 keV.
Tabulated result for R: 5.84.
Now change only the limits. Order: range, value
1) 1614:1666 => 5.58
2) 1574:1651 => 5.54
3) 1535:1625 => 5.81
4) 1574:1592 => 4.71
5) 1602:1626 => 6.24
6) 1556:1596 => 5.13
